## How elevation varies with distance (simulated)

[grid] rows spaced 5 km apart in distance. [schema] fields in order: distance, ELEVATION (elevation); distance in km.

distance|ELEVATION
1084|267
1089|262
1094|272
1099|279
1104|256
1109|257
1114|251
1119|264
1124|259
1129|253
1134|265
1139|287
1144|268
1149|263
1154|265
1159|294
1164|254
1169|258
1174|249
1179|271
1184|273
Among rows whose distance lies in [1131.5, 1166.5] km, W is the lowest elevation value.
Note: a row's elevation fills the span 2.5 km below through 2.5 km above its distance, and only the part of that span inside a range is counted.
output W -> 254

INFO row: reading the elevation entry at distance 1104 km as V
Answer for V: 256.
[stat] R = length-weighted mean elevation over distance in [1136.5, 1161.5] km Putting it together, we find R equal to 275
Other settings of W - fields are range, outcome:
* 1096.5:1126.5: 251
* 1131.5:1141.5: 265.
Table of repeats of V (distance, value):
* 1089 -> 262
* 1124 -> 259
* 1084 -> 267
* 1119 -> 264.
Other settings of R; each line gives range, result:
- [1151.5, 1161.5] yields 280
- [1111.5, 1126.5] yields 258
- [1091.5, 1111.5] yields 266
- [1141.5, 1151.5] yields 266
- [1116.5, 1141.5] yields 266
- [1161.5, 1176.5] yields 254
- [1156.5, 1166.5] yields 274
